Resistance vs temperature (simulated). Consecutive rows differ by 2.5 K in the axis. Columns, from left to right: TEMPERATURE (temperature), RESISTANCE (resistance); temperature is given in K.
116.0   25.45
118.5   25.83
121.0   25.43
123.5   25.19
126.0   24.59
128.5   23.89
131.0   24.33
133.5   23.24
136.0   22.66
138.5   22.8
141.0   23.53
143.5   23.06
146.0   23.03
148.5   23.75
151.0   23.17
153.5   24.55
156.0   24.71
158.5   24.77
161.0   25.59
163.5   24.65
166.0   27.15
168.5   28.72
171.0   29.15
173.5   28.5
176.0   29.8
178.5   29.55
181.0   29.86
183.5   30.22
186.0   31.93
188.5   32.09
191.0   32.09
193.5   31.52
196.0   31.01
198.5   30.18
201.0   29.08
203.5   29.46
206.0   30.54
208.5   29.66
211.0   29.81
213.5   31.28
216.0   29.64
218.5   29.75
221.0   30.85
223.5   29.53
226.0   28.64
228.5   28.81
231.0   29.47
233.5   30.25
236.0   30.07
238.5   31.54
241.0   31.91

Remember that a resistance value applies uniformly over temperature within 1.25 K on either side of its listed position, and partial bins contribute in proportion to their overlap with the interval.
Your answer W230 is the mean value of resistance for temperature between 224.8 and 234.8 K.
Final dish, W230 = 29.3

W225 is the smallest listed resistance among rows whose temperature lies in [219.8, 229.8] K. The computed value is 28.64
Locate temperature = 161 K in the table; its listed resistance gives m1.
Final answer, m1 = 25.59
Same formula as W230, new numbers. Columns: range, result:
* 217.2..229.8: 29.5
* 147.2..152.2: 23.5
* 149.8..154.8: 23.9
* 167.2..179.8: 29.1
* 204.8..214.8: 30.3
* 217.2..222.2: 30.3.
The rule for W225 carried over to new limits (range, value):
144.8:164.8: 23.03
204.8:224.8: 29.53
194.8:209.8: 29.08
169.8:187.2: 28.5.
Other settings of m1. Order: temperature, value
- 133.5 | 23.24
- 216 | 29.64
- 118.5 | 25.83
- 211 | 29.81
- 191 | 32.09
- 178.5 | 29.55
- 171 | 29.15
